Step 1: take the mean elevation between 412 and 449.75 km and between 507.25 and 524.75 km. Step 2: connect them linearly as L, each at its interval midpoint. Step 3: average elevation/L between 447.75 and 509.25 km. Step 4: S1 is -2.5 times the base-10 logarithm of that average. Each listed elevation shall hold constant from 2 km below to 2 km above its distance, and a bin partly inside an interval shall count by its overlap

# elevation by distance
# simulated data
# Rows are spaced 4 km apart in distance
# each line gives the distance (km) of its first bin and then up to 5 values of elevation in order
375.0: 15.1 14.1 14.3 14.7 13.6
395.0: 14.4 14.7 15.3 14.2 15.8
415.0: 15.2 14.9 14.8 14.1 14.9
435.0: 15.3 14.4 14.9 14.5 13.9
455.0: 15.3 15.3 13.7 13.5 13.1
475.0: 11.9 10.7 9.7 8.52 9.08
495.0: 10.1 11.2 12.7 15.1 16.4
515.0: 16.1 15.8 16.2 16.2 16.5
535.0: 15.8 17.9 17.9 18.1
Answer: 0.246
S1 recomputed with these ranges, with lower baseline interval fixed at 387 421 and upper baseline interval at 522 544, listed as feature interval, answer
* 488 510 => 0.35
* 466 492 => 0.41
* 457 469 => 0.11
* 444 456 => 0.07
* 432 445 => 0.03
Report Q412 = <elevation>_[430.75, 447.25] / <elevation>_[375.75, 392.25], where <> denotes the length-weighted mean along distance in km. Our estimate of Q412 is 1.04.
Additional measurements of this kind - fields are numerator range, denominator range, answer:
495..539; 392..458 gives 1.02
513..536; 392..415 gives 1.08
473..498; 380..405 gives 0.69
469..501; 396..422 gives 0.70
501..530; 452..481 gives 1.16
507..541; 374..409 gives 1.13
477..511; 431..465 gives 0.76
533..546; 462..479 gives 1.36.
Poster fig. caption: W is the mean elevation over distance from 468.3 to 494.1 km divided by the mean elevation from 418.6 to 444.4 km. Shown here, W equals 0.7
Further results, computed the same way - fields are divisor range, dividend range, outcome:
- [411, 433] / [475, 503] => 0.69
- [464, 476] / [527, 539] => 1.27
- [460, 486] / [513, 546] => 1.37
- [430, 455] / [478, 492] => 0.64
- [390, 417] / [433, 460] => 1.00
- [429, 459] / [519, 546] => 1.13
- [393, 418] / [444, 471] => 0.96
